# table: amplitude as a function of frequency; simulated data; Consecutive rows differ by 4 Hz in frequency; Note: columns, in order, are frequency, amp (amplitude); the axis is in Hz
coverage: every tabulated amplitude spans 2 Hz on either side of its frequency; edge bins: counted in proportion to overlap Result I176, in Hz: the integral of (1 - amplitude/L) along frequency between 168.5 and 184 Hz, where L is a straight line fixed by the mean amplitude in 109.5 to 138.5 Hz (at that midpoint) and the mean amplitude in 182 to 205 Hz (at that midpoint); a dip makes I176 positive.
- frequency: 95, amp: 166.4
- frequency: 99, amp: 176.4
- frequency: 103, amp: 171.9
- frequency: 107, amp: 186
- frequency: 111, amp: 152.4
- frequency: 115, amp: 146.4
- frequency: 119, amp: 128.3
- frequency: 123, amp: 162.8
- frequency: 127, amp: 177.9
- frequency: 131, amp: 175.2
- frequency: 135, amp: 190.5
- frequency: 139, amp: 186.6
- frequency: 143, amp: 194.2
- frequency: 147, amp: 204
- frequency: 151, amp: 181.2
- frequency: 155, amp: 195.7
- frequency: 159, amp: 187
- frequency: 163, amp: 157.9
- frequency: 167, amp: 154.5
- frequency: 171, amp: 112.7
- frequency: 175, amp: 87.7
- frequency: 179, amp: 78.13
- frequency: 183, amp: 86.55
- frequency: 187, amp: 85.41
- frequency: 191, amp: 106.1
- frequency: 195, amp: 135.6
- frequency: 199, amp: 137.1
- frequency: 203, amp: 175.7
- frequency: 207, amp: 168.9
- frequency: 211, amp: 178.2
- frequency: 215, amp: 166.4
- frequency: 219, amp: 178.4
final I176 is 4.6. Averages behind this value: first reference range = 163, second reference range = 123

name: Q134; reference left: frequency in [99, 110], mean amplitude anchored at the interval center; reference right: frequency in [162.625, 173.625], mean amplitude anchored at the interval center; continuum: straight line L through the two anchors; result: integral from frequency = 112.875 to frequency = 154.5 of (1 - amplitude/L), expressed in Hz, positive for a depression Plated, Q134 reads -4.98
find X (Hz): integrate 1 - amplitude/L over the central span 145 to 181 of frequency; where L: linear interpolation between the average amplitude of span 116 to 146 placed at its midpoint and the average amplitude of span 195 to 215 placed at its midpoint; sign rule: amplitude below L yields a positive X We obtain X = 3.87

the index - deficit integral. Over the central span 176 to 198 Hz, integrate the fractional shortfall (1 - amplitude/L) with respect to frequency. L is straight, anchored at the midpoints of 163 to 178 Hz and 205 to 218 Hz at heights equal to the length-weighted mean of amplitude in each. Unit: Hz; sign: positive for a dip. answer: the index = 6.61 Hz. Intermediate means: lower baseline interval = 121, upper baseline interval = 172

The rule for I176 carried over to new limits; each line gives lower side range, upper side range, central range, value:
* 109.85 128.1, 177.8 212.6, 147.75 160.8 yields -4.44 Hz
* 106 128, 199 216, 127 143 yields -2.55 Hz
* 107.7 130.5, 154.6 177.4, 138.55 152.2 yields -3.87 Hz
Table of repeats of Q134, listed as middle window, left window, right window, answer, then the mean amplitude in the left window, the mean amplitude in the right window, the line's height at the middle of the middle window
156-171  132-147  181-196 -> -1.36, 191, 101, 147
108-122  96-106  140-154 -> 2.57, 175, 193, 180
